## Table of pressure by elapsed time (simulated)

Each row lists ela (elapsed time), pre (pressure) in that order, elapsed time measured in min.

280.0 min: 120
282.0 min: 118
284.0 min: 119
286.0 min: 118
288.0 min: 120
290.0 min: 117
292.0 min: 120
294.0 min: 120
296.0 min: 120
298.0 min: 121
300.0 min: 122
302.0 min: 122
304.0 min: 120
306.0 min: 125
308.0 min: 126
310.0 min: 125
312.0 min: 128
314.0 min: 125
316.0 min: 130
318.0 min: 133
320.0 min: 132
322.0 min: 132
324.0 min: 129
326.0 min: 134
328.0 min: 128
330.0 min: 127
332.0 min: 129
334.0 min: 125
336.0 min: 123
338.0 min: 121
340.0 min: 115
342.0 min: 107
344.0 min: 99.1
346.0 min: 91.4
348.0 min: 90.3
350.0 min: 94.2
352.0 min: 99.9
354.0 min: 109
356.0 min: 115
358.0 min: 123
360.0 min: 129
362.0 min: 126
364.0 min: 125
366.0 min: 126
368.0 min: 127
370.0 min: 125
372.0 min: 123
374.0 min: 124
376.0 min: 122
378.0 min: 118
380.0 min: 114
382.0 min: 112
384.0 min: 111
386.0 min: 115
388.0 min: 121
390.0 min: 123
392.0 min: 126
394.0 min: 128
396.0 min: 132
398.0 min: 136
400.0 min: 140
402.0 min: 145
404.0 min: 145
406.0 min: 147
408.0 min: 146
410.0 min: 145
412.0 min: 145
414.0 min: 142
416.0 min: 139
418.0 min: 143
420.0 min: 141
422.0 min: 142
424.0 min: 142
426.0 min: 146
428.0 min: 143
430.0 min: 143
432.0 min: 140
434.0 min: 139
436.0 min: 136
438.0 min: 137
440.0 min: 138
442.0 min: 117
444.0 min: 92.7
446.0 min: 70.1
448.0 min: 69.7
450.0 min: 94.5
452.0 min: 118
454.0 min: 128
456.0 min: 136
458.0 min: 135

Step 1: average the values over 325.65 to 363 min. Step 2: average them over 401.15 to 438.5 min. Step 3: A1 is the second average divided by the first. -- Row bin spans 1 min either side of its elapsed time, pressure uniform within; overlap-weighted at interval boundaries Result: 1.2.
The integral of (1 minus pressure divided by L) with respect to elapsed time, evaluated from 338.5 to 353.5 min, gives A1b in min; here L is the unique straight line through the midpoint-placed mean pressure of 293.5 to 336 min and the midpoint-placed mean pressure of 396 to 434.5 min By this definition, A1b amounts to 3.5 min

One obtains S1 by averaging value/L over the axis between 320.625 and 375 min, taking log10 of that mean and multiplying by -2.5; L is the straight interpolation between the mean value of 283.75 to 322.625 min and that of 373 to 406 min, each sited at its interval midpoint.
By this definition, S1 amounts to 0.06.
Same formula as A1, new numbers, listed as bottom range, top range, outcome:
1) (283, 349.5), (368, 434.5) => 1.10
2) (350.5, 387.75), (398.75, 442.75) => 1.19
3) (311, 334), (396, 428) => 1.10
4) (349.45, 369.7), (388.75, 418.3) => 1.17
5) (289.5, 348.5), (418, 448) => 1.06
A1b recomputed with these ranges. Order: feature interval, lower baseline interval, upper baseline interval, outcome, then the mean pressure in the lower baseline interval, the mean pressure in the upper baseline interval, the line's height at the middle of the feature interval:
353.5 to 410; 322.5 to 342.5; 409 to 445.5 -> 1.7 min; 124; 136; 131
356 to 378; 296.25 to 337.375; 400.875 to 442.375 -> 1.6 min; 127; 141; 134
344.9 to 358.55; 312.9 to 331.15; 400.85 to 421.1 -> 3.3 min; 130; 144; 135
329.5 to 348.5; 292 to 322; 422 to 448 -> 1.9 min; 125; 127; 125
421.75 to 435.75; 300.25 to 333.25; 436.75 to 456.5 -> -3.7 min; 128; 110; 112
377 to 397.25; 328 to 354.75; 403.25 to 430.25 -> 1.6 min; 111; 144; 131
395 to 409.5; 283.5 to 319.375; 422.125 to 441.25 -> -0.6 min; 123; 140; 136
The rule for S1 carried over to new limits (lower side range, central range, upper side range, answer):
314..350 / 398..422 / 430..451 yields -0.23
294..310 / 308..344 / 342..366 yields -0.08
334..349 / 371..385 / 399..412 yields 0.10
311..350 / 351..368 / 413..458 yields 0.02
